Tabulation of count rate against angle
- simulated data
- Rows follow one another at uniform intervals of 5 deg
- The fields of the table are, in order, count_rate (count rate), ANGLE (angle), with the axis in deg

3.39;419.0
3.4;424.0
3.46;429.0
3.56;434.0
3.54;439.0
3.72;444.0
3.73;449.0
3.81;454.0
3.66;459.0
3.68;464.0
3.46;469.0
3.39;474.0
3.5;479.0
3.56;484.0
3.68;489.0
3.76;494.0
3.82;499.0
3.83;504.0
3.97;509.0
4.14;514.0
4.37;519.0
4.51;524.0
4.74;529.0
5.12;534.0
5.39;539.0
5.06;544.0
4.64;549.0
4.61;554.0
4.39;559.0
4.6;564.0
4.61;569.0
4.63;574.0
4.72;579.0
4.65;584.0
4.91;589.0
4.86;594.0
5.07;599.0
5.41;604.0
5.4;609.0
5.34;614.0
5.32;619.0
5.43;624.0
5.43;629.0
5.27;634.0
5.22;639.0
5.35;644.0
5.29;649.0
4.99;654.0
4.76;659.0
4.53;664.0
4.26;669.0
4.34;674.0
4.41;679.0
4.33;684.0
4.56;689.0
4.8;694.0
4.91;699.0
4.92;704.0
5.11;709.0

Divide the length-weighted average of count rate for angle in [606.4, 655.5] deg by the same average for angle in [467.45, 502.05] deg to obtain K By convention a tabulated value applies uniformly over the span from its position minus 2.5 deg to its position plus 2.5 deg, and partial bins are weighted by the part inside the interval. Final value 1.5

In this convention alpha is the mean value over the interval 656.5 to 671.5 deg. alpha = 4.52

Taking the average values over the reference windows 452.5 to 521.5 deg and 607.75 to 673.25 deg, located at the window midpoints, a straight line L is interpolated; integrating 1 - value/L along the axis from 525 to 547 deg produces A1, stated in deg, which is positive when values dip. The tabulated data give -4.4 deg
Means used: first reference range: 3.76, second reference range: 5.1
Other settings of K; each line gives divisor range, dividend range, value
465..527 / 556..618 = 1.27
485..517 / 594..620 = 1.36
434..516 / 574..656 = 1.39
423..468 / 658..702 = 1.25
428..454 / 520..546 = 1.36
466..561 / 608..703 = 1.17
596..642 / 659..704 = 0.86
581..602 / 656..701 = 0.93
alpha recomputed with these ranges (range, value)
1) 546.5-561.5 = 4.55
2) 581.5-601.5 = 4.87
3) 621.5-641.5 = 5.34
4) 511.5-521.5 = 4.25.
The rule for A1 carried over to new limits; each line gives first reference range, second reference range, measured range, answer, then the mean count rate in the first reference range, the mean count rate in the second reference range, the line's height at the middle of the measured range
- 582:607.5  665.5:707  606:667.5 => -4.8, 5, 4.57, 4.81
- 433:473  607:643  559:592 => 1.3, 3.64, 5.34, 4.85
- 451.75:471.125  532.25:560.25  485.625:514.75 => 2.6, 3.65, 4.88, 4.22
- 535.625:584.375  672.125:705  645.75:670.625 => -0.9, 4.74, 4.6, 4.63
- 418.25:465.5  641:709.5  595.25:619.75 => -4.8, 3.6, 4.75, 4.41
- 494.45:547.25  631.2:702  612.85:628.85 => -2.3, 4.47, 4.79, 4.69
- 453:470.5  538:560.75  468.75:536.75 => 3.0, 3.65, 4.79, 4.19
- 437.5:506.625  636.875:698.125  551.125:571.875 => -2.0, 3.66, 4.74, 4.15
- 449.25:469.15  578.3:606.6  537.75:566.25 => -1.2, 3.68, 4.95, 4.57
